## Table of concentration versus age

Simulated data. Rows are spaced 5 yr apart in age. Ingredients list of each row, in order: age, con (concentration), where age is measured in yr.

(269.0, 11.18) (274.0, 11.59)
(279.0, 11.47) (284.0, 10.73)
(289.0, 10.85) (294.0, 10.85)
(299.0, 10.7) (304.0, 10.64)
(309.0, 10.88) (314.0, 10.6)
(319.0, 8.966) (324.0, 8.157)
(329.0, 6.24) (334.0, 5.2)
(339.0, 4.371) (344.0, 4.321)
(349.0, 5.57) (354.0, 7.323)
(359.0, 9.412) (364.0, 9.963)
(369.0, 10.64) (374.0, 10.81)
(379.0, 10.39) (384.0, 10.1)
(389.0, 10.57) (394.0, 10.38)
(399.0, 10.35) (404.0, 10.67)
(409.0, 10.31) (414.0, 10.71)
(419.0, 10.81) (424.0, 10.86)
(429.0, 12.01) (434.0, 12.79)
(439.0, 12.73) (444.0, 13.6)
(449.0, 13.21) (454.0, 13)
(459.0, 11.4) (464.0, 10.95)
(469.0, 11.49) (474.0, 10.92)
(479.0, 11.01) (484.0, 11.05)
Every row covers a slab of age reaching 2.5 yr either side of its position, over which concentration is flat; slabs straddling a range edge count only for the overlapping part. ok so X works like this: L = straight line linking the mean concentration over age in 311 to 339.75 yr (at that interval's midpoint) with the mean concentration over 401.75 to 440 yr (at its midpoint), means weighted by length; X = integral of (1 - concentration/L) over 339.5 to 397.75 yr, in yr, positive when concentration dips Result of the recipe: 2.6 yr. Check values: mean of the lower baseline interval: 7.49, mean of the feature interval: 8.91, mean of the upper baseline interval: 11.3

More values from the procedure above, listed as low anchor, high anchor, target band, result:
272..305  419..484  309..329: 3.73 yr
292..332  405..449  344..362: 5.73 yr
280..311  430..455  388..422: 5.19 yr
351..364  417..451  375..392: -0.99 yr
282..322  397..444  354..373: 2.16 yr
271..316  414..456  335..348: 7.76 yr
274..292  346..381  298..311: -0.23 yr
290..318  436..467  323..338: 6.58 yr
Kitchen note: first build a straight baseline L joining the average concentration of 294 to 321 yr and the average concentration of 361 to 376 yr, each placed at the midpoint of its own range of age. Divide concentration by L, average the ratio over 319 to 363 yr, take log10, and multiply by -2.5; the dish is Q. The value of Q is 0.50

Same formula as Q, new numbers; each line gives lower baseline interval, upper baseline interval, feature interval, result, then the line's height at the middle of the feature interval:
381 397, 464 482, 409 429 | -0.03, 10.6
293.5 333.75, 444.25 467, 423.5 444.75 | -0.05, 11.8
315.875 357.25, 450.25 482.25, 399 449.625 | -0.18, 9.86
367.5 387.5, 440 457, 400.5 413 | 0.11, 11.6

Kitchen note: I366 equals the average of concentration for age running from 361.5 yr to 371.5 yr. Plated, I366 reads 10.3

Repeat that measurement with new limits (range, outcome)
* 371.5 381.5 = 10.6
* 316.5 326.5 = 8.56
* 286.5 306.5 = 10.8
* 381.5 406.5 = 10.4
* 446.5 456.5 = 13.1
